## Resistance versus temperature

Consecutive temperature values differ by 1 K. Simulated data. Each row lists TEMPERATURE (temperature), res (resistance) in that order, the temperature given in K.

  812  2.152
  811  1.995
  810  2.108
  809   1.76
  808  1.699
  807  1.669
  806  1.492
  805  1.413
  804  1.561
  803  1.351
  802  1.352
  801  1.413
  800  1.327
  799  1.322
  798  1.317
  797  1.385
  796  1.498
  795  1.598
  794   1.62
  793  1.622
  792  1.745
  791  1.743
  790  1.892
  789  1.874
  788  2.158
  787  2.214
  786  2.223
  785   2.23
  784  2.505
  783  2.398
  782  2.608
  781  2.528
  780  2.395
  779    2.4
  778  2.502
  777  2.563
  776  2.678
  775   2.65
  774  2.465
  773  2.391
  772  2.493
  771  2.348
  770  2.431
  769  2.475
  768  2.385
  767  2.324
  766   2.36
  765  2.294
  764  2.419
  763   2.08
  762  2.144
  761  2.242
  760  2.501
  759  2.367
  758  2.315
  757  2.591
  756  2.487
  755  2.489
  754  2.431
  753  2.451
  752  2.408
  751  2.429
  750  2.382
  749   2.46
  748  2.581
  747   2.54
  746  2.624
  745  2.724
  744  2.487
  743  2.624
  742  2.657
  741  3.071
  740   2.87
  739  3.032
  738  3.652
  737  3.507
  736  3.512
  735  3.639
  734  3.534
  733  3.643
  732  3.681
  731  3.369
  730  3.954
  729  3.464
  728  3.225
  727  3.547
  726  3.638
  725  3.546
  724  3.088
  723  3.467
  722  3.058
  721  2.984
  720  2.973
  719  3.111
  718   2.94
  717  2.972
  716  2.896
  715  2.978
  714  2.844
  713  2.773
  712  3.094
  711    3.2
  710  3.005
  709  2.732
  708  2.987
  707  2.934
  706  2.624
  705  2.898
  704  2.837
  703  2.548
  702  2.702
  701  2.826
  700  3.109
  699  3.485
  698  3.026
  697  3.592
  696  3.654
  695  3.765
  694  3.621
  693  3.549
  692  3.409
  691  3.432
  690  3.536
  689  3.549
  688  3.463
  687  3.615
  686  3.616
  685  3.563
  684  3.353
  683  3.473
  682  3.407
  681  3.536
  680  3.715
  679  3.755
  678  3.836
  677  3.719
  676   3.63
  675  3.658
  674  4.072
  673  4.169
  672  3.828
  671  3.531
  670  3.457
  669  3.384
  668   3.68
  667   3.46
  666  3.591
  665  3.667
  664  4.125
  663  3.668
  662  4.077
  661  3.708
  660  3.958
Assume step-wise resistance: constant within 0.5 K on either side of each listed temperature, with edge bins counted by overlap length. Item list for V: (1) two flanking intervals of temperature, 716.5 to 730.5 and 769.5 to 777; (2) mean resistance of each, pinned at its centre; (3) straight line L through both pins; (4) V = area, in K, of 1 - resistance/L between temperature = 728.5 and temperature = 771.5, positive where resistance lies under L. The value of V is 2.1 K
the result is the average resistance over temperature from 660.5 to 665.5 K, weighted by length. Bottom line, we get 3.85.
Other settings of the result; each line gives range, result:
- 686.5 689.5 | 3.54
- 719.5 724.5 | 3.11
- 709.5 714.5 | 2.98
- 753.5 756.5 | 2.47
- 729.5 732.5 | 3.67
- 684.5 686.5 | 3.59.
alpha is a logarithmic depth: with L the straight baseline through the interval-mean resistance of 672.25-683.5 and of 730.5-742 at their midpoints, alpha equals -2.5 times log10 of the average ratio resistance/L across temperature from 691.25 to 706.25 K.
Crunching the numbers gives 0.13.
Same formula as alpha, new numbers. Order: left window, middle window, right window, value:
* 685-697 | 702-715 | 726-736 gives 0.235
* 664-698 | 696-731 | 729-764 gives 0.036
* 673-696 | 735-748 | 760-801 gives -0.079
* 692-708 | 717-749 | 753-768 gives -0.165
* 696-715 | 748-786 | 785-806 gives -0.181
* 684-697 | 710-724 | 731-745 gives 0.115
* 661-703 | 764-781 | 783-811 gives -0.161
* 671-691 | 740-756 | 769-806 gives 0.022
